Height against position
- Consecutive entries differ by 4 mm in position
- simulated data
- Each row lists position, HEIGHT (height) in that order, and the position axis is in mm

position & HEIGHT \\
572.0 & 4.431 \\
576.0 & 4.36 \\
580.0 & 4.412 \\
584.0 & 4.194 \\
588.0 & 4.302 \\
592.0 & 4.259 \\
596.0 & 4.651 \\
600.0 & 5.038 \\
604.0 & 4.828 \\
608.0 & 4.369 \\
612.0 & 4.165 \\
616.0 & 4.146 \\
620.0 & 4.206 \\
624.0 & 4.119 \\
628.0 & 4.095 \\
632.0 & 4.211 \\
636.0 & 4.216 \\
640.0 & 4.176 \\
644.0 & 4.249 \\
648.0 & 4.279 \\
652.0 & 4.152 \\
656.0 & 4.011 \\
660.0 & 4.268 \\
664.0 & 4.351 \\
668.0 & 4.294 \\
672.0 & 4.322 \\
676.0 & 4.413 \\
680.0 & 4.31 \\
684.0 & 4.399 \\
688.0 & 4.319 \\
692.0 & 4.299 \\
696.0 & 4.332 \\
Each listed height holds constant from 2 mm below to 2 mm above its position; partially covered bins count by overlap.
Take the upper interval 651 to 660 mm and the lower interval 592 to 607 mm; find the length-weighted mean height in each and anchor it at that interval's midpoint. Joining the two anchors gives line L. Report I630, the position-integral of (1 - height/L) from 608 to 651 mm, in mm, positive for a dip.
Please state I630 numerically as 2.0 mm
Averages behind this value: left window 4.73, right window 4.12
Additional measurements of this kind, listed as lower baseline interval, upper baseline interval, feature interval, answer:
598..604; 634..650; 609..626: 1.8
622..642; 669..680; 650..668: 0.3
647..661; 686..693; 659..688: -0.6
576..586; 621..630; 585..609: -1.8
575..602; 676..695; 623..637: 0.8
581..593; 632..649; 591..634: -1.3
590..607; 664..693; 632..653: 1.3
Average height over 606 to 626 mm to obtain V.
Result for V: 4.2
